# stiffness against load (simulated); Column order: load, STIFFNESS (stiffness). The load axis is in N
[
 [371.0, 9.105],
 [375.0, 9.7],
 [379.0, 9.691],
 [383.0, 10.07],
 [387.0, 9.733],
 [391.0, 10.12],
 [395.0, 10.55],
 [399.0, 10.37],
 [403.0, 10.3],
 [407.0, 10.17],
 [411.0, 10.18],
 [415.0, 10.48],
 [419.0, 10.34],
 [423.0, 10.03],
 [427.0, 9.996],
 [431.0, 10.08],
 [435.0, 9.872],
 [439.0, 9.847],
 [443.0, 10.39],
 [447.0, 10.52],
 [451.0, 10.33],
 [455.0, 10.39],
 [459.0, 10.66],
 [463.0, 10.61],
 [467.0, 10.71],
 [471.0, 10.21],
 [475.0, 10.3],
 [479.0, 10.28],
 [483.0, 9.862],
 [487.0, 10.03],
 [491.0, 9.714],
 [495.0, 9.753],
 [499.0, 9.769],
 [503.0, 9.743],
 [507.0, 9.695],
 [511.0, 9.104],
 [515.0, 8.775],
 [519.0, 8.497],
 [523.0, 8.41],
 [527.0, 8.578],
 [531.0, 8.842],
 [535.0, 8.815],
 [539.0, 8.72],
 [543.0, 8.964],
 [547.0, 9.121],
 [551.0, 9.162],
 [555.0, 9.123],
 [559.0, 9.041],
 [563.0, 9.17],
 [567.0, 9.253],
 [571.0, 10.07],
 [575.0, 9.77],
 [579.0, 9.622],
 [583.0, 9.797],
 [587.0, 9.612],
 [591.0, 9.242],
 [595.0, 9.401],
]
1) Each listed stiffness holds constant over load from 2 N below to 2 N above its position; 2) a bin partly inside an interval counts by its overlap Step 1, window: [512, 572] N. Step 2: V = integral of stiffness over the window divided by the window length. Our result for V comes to 8.95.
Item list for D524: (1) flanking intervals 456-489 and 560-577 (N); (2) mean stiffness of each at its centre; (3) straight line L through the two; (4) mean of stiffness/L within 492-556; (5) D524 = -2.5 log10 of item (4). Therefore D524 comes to 0.10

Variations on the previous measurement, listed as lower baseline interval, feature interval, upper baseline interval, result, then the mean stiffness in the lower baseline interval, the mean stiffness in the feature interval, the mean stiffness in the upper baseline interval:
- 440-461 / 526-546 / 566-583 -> 0.13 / 10.4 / 8.81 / 9.72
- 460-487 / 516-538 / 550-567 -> 0.11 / 10.3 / 8.64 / 9.14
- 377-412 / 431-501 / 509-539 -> -0.09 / 10.1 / 10.2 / 8.72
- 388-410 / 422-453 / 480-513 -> -0.01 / 10.3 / 10.1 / 9.73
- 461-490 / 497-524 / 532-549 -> 0.04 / 10.3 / 9.17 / 8.9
